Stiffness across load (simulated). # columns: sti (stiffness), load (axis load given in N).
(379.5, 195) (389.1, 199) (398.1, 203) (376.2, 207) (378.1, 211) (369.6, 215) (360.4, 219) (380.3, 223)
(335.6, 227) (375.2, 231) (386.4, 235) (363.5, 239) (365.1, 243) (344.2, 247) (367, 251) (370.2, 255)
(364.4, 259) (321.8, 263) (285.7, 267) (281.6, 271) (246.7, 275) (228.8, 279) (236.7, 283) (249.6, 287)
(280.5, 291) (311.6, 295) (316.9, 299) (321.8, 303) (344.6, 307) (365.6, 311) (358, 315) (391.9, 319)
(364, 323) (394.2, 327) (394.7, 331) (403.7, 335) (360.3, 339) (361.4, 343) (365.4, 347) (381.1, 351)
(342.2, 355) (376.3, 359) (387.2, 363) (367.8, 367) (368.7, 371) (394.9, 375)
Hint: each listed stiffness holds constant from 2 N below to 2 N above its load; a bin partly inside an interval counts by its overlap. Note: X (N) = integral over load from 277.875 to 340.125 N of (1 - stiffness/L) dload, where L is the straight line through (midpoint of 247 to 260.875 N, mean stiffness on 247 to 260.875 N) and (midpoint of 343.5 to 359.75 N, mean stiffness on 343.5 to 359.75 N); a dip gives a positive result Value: 5.3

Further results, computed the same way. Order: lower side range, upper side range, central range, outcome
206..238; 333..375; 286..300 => 3.0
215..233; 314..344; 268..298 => 8.7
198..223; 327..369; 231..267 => 1.9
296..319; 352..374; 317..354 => -2.2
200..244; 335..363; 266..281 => 4.5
